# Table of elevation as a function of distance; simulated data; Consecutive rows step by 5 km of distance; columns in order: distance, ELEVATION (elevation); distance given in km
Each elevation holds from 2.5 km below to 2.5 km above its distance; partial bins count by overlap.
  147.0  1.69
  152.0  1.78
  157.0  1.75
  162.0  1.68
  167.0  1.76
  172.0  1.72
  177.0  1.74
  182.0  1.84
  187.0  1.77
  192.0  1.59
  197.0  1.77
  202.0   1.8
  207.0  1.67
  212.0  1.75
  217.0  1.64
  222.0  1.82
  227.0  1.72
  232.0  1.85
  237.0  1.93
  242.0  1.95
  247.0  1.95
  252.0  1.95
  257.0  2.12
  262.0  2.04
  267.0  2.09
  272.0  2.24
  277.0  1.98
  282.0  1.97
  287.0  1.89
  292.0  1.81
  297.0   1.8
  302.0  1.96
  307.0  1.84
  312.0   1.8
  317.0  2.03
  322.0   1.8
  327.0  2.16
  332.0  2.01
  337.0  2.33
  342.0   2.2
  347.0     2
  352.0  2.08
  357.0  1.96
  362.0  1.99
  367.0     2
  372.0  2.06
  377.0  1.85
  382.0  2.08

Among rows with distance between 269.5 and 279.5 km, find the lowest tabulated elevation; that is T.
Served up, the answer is 1.98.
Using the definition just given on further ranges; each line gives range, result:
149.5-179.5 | 1.68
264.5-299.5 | 1.8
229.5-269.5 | 1.85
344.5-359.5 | 1.96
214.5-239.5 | 1.64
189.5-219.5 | 1.59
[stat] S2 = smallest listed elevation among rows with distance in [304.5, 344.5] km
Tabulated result 1.8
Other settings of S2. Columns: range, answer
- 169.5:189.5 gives 1.72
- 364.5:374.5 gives 2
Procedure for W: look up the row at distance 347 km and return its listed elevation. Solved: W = 2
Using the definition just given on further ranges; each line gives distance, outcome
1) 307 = 1.84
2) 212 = 1.75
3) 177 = 1.74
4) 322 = 1.8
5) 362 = 1.99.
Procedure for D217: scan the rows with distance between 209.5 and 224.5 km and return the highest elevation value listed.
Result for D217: 1.82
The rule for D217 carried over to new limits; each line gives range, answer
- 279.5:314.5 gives 1.97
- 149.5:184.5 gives 1.84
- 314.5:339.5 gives 2.33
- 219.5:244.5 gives 1.95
